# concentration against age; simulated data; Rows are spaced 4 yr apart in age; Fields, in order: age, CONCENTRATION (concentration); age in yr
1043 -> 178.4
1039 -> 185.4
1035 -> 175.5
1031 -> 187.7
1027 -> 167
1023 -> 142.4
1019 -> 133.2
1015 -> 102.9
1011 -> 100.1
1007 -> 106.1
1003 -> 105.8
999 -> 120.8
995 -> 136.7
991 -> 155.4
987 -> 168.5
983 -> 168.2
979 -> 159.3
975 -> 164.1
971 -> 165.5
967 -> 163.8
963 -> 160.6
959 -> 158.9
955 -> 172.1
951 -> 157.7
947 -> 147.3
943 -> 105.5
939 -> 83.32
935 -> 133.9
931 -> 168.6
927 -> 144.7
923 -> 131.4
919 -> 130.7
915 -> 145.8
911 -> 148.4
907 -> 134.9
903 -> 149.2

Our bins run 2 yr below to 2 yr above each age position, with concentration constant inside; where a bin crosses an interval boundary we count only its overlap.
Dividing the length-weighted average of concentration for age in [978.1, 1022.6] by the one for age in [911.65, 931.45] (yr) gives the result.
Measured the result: 0.9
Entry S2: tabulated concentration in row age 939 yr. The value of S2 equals 83.32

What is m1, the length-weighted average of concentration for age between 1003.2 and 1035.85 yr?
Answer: 136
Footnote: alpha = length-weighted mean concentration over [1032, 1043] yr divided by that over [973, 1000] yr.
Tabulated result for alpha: 1.17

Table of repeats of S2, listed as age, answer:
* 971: 165.5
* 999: 120.8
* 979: 159.3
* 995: 136.7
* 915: 145.8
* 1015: 102.9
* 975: 164.1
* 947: 147.3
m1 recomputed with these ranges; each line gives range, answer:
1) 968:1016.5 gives 139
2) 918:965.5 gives 142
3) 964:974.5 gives 164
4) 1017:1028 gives 146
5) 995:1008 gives 115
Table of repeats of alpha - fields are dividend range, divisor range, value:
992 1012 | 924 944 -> 0.91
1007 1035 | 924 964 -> 0.98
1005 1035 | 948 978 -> 0.84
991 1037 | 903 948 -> 1.01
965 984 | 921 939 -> 1.19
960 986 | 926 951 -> 1.24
